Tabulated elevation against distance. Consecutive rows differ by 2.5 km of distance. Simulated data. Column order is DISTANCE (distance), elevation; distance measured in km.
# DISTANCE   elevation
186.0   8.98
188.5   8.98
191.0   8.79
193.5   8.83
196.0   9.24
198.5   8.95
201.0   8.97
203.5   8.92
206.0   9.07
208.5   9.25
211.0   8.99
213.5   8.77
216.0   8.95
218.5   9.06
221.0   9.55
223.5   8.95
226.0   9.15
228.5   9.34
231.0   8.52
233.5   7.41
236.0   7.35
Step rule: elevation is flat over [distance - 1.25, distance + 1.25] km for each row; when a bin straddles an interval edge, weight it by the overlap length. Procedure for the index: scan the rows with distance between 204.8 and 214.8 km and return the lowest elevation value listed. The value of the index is 8.77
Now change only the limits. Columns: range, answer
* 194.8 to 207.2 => 8.92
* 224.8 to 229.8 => 9.15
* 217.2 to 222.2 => 9.06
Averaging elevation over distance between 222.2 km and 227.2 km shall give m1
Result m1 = 9.05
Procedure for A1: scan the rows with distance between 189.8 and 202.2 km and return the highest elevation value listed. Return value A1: 9.24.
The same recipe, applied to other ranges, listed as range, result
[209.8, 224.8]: 9.55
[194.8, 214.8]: 9.25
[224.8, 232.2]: 9.34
